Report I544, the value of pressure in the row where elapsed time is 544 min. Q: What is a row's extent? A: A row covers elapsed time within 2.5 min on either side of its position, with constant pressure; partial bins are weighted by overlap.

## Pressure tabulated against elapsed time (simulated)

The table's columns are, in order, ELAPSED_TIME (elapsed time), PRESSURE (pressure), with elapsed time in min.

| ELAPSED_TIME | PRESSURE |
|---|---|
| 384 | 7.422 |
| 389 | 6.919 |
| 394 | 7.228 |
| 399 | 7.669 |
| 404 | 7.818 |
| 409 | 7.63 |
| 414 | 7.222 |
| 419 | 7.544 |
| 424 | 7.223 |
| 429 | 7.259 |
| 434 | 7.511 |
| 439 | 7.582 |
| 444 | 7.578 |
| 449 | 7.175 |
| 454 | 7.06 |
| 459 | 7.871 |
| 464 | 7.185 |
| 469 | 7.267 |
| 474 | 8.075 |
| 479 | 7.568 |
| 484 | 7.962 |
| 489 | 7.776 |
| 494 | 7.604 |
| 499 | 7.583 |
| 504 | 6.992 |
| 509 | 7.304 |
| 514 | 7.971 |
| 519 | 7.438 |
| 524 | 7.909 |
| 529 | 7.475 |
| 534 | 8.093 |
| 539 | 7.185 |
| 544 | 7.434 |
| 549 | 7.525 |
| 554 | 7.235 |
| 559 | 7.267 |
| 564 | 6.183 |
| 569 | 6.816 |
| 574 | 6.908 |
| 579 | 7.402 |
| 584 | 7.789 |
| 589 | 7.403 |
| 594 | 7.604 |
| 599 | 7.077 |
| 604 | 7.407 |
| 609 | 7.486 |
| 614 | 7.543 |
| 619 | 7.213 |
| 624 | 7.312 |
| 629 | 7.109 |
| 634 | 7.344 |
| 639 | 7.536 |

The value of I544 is 7.434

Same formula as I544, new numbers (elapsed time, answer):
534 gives 8.093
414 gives 7.222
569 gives 6.816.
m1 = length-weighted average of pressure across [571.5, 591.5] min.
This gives 7.38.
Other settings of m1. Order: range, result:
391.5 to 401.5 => 7.45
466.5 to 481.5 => 7.64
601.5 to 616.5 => 7.48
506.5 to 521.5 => 7.57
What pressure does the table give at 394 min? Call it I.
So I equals 7.228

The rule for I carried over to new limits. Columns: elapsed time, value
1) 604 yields 7.407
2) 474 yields 8.075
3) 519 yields 7.438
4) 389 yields 6.919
